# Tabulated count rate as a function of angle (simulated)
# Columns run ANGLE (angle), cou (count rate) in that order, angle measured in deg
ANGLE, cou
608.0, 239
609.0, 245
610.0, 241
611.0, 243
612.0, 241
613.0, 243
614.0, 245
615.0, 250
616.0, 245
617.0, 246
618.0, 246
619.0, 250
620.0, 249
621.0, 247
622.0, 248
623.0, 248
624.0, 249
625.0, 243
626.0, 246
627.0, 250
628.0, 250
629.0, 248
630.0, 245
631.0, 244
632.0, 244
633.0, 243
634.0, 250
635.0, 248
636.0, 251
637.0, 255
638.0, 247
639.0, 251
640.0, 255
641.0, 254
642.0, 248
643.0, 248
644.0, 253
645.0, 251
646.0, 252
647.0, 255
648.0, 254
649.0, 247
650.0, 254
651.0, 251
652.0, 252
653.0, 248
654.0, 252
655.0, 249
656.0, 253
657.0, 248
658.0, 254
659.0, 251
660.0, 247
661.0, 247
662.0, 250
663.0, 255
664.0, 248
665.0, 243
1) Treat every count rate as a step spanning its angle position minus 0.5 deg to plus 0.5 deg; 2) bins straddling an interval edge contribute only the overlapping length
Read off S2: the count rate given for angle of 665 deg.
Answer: 243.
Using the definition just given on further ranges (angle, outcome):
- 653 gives 248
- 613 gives 243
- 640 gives 255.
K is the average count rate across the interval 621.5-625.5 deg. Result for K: 247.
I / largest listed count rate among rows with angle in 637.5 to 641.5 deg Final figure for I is 255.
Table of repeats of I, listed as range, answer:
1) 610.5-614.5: 245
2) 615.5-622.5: 250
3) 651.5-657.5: 253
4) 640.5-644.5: 254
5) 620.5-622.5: 248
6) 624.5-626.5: 246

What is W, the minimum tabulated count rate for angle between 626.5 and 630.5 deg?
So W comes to 245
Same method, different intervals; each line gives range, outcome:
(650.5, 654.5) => 248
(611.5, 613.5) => 241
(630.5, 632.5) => 244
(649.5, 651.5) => 251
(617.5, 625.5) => 243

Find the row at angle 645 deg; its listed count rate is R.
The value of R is 251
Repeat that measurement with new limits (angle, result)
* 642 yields 248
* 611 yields 243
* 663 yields 255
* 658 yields 254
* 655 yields 249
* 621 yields 247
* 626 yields 246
